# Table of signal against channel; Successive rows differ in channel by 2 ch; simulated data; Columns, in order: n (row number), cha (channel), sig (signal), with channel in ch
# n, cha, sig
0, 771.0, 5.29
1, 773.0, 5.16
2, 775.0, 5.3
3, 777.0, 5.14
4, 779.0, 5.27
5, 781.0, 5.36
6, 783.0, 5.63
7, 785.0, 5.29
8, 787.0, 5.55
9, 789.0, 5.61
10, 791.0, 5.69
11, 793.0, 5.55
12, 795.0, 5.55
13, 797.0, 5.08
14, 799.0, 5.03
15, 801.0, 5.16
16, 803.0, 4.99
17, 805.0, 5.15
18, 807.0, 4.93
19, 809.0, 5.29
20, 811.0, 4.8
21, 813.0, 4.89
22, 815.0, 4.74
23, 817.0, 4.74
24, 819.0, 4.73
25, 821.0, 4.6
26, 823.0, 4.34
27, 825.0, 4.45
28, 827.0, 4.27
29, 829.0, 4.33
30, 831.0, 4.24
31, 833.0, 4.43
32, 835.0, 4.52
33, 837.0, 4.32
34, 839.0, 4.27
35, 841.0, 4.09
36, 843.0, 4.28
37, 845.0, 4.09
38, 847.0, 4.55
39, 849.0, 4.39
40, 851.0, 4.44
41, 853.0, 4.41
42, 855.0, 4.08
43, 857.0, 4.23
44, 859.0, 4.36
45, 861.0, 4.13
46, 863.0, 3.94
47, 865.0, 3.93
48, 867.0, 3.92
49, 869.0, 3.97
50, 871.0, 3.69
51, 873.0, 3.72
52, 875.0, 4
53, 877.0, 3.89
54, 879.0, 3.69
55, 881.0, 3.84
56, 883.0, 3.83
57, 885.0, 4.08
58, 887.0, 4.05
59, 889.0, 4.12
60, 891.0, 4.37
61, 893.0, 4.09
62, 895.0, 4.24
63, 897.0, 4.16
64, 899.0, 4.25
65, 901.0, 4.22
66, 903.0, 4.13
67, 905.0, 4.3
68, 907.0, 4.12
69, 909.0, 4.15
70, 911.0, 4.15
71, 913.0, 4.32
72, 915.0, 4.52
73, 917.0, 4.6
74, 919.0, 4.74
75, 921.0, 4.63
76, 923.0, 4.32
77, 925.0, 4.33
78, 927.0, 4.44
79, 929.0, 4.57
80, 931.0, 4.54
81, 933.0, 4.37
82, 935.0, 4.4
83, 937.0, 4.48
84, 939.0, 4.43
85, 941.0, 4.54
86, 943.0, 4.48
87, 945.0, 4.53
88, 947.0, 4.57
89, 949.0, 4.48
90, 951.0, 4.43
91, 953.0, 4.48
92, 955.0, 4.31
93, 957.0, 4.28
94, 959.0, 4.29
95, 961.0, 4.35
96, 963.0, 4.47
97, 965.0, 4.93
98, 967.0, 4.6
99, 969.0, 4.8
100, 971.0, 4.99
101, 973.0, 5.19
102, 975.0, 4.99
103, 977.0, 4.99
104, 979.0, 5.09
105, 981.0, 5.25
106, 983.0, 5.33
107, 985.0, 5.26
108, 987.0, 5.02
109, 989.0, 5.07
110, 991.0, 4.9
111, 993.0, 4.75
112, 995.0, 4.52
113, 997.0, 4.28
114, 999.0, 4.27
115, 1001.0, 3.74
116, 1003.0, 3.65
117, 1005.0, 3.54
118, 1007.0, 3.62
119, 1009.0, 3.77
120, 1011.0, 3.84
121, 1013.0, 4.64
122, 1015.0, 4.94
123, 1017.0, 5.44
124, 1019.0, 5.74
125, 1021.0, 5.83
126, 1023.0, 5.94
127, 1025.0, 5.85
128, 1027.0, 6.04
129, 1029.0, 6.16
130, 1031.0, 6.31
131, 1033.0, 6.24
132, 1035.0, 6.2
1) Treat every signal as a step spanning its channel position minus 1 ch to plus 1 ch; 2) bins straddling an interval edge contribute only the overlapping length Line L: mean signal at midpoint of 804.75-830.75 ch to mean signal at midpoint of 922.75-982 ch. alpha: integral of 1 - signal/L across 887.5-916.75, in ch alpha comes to 2.5 ch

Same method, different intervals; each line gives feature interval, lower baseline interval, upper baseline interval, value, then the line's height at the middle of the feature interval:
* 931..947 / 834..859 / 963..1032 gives 0.7 ch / 4.68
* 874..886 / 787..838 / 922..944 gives 1.9 ch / 4.63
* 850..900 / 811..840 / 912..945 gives 4.8 ch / 4.49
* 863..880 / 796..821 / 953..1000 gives 3.6 ch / 4.88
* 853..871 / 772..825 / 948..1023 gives 3.3 ch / 4.97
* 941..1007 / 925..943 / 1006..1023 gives 0.4 ch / 4.63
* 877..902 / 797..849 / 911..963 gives 2.5 ch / 4.52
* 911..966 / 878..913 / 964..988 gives 1.5 ch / 4.61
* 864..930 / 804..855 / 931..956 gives 4.8 ch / 4.49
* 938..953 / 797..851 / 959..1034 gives 1.0 ch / 4.83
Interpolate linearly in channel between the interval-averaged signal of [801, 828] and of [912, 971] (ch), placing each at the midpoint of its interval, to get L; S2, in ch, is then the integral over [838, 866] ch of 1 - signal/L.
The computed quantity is 2.79 ch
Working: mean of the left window 4.78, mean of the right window 4.5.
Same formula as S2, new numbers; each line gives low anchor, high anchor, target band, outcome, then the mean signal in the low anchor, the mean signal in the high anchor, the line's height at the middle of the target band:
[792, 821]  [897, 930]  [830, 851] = 2.14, 5.03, 4.36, 4.82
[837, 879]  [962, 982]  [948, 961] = 1.16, 4.11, 4.93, 4.8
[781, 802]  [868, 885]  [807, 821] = 0.41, 5.41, 3.84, 5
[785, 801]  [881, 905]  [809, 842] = 3.23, 5.41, 4.13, 5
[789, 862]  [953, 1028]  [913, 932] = 0.85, 4.66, 4.77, 4.72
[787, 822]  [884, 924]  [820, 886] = 7.61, 5.1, 4.28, 4.7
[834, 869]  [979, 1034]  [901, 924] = 0.82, 4.22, 4.96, 4.52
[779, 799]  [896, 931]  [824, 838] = 1.96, 5.45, 4.36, 5.08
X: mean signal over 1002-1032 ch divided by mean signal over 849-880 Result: 1.2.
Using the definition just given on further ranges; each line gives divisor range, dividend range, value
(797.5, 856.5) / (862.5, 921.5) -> 0.90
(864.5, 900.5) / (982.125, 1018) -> 1.12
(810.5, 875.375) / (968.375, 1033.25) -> 1.15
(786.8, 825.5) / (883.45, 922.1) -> 0.85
